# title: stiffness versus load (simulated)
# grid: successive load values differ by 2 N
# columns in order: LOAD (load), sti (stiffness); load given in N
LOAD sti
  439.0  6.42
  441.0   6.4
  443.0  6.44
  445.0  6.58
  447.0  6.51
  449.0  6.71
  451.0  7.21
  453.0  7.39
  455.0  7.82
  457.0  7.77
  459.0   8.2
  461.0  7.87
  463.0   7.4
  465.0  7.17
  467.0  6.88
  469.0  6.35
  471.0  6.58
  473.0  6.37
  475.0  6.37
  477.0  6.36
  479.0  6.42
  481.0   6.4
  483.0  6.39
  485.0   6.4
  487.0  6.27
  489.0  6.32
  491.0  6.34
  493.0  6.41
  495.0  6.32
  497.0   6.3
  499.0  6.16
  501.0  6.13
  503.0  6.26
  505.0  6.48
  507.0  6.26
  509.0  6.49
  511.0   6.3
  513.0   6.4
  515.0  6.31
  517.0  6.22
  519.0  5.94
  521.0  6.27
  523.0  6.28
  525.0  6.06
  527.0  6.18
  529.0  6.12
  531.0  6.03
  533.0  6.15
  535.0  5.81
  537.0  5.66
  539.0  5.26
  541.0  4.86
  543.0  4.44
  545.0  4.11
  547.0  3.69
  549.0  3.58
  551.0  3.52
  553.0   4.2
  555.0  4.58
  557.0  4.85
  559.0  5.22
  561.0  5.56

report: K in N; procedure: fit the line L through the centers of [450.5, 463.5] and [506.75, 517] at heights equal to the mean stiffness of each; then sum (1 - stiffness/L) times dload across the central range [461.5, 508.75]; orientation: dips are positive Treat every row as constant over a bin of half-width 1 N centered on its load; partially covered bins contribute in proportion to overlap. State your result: 3.6 N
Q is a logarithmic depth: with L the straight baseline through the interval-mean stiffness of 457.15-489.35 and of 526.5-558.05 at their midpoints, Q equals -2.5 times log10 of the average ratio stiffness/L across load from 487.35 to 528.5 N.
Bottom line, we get -0.08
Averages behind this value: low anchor 6.77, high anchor 4.92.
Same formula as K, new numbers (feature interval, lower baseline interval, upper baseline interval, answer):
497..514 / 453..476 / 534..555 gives -1.5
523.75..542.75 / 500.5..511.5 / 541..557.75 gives -3.0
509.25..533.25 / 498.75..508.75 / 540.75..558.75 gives -3.1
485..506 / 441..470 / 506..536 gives 0.8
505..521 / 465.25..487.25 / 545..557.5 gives -3.1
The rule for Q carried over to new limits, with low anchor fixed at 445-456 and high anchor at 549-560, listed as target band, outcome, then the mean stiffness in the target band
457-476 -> -0.06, 7.06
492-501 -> -0.07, 6.28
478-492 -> -0.03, 6.36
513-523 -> -0.17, 6.22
